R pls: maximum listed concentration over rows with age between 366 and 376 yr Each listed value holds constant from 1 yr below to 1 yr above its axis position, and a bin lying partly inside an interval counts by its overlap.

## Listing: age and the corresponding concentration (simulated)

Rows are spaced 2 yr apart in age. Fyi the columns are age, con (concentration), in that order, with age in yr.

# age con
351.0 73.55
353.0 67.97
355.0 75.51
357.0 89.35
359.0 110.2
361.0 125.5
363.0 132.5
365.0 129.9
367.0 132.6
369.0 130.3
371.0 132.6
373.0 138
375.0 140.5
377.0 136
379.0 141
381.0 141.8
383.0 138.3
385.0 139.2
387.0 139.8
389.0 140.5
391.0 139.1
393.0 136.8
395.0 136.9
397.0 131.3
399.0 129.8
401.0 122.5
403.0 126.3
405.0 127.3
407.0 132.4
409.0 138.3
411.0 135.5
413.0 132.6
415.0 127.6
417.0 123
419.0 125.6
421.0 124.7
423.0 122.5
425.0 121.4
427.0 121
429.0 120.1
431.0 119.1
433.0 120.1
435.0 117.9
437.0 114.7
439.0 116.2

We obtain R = 140.5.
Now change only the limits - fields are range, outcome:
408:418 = 138.3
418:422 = 125.6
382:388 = 139.8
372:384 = 141.8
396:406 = 131.3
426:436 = 121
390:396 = 139.1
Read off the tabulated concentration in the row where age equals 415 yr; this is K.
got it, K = 127.6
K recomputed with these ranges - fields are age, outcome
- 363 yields 132.5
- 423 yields 122.5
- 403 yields 126.3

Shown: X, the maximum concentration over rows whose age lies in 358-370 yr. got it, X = 132.6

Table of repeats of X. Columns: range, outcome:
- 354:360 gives 110.2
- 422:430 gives 122.5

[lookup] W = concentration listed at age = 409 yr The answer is 138.3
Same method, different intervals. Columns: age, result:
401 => 122.5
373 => 138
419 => 125.6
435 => 117.9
